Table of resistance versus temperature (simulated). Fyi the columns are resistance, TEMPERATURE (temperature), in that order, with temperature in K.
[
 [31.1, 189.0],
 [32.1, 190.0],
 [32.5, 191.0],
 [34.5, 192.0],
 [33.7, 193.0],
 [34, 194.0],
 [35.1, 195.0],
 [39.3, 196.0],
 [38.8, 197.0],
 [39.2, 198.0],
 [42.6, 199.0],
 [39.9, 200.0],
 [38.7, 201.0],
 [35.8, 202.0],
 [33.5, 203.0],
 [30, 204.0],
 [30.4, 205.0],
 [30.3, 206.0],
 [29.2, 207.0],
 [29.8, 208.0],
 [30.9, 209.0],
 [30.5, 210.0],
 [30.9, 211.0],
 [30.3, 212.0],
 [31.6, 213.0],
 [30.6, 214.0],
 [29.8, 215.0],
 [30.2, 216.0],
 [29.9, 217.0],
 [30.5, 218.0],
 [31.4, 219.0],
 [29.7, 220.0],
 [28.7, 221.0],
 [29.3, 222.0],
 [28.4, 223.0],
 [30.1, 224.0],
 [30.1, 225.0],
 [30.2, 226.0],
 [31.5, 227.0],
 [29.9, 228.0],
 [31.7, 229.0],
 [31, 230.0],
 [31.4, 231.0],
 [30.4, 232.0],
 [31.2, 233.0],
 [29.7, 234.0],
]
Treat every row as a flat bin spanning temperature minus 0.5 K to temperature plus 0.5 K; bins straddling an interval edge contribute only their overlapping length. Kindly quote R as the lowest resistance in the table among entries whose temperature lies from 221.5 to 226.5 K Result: 28.4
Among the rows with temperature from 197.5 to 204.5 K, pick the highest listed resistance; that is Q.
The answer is 42.6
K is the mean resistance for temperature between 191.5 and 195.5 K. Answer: 34.3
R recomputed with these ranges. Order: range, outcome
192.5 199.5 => 33.7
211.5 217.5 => 29.8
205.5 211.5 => 29.2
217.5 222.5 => 28.7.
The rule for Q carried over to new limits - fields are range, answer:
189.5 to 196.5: 39.3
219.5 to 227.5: 31.5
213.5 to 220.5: 31.4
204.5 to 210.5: 30.9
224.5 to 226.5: 30.2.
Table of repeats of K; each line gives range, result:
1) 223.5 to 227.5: 30.5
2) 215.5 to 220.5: 30.3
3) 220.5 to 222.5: 29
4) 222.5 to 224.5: 29.2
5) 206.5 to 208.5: 29.5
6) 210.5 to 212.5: 30.6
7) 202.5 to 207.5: 30.7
